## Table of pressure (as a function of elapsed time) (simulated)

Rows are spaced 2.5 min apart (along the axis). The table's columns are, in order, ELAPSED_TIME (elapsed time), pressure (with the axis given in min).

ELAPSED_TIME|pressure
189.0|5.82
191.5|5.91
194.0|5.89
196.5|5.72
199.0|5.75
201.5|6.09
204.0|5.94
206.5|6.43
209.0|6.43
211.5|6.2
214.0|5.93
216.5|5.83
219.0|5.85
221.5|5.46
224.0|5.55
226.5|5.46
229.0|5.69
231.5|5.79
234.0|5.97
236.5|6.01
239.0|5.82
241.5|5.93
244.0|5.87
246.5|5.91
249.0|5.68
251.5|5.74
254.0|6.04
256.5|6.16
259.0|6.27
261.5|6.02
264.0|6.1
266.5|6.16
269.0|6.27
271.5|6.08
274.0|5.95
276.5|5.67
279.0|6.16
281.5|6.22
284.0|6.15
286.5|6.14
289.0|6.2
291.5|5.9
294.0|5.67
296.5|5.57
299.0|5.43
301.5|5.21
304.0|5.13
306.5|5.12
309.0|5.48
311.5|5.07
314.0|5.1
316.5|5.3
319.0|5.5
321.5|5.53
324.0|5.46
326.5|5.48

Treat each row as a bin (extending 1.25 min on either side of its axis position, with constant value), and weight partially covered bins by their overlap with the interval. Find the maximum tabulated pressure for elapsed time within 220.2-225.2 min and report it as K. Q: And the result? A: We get 5.55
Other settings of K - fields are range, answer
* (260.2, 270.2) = 6.27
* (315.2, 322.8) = 5.53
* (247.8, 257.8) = 6.16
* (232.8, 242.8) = 6.01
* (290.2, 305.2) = 5.9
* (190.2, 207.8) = 6.43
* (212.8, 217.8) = 5.93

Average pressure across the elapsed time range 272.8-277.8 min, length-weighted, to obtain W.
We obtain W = 5.81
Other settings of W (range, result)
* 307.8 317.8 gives 5.24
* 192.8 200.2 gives 5.79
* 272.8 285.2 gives 6.03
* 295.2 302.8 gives 5.4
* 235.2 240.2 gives 5.92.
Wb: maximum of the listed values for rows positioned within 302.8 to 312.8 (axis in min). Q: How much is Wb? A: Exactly 5.48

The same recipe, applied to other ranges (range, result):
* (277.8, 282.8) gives 6.22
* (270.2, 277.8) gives 6.08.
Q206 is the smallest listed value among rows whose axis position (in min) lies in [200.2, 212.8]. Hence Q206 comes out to 5.94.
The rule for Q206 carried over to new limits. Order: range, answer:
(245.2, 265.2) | 5.68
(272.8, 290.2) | 5.67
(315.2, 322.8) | 5.3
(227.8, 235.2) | 5.69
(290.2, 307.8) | 5.12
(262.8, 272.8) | 6.08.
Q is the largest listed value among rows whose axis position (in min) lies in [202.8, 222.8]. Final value 6.43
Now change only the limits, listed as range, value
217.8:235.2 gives 5.97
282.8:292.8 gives 6.2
